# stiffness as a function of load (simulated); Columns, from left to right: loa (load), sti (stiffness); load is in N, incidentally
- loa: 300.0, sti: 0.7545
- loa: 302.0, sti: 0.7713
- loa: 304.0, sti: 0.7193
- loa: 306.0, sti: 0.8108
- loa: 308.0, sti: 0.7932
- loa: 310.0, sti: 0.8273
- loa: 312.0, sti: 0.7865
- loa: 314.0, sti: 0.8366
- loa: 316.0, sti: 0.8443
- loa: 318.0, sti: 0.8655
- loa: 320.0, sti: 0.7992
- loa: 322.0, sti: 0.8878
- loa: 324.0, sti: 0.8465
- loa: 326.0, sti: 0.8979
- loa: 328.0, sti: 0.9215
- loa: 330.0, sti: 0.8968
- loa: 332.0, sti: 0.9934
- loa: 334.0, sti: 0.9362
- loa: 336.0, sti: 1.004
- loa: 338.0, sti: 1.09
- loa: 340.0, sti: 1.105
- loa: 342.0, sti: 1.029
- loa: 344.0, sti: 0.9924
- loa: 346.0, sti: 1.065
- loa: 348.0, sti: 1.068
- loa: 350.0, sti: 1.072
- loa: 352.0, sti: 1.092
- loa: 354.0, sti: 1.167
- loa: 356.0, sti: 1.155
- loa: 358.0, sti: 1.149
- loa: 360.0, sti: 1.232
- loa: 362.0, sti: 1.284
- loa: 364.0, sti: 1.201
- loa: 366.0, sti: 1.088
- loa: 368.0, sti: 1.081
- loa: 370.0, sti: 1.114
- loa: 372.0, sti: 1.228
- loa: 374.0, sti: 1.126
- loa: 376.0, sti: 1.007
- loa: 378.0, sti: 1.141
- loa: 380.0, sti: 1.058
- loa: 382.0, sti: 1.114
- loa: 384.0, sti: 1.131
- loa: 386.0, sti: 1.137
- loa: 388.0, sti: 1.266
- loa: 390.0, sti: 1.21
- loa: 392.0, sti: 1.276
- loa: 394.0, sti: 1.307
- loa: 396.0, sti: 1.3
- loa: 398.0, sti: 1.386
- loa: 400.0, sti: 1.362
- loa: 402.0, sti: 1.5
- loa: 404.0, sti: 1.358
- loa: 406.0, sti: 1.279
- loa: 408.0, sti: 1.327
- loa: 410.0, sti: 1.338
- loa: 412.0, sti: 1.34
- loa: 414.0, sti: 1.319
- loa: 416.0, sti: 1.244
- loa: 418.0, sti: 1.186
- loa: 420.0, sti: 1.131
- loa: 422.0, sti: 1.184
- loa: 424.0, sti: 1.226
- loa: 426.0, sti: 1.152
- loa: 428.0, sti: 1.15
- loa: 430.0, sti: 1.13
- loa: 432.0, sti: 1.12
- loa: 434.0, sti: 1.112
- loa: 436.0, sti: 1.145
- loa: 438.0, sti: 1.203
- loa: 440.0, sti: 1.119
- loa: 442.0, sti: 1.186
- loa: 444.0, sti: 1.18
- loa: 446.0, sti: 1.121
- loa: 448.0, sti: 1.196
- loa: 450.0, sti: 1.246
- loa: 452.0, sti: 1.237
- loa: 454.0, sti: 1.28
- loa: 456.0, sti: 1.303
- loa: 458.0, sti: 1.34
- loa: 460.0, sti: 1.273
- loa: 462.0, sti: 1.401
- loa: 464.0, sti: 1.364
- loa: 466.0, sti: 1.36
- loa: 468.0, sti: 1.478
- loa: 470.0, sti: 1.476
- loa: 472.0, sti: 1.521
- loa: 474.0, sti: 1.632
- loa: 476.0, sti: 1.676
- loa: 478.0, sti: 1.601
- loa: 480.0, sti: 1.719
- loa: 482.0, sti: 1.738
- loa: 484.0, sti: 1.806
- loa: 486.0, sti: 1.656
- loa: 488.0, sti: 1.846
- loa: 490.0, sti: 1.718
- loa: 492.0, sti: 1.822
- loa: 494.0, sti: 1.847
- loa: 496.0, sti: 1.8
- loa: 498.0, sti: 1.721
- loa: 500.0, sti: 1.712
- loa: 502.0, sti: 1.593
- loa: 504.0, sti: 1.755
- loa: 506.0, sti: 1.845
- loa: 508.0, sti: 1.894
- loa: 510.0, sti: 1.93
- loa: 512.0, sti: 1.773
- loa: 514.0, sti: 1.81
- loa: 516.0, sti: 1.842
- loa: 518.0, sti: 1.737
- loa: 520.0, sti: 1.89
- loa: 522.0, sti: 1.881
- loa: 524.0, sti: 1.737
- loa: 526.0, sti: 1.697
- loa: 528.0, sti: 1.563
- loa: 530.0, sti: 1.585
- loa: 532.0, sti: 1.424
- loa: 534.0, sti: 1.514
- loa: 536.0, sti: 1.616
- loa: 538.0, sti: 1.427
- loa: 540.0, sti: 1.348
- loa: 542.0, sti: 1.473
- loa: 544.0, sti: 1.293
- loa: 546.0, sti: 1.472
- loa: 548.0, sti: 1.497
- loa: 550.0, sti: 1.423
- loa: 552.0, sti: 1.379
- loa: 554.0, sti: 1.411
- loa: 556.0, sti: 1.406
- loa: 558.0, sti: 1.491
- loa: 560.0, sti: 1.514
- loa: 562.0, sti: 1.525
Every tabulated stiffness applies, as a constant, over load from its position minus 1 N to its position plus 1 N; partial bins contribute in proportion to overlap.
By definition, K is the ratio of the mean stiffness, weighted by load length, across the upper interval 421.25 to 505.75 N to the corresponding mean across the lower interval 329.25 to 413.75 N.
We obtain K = 1.23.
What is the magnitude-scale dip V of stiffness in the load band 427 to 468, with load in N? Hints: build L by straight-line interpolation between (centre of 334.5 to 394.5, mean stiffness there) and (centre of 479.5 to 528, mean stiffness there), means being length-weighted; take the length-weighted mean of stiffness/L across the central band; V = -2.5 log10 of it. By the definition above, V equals 0.229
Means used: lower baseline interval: 1.13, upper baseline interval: 1.78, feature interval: 1.23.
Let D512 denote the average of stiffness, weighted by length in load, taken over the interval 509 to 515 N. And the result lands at 1.84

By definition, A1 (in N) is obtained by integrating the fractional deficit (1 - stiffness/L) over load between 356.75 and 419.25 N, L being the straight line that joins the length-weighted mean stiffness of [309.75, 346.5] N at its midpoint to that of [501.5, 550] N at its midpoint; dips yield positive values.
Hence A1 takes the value -4.5 N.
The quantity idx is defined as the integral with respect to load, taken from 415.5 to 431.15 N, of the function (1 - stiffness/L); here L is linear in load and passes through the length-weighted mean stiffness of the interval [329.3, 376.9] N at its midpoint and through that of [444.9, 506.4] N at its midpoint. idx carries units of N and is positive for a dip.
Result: 2.1 N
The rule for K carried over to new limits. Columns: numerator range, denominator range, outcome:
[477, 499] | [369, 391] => 1.54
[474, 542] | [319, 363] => 1.66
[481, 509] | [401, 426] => 1.38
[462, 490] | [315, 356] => 1.63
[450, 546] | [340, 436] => 1.35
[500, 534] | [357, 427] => 1.42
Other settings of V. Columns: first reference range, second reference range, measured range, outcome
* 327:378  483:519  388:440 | 0.10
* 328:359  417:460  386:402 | -0.16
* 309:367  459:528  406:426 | 0.08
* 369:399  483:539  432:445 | 0.22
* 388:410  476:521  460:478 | 0.11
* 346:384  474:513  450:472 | 0.18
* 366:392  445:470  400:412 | -0.14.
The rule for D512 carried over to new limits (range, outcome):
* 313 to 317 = 0.84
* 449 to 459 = 1.28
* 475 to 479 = 1.64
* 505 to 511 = 1.89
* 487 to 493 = 1.8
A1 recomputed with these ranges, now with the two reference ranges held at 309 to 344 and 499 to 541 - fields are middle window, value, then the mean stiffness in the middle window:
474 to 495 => -2.51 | 1.74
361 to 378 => -0.81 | 1.14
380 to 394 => -0.32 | 1.19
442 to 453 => 1.63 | 1.2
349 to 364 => -1.85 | 1.17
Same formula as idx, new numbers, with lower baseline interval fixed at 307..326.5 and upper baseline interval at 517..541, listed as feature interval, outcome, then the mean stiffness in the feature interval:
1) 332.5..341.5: -1.2 N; 1.03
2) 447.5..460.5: 0.7 N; 1.27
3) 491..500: -1.8 N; 1.79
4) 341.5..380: -4.7 N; 1.12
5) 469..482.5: -1.9 N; 1.62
